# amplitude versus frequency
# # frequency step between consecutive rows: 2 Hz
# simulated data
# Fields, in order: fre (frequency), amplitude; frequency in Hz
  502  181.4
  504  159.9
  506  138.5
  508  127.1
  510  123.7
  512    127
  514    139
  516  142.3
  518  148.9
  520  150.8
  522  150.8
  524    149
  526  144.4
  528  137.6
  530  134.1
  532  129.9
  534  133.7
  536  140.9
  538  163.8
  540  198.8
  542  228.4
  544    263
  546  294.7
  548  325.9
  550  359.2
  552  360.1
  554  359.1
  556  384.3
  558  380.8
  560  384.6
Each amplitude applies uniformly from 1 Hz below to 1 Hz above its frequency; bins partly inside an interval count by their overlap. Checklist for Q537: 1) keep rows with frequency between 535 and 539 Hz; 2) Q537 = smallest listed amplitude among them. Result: 140.9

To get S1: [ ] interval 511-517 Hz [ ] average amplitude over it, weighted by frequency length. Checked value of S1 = 136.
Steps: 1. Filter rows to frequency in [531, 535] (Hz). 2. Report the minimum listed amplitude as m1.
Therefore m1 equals 129.9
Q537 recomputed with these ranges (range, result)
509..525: 123.7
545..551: 294.7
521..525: 149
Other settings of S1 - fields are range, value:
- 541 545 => 246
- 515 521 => 147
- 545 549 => 310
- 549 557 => 366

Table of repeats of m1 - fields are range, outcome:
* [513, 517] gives 139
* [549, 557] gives 359.1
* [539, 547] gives 198.8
